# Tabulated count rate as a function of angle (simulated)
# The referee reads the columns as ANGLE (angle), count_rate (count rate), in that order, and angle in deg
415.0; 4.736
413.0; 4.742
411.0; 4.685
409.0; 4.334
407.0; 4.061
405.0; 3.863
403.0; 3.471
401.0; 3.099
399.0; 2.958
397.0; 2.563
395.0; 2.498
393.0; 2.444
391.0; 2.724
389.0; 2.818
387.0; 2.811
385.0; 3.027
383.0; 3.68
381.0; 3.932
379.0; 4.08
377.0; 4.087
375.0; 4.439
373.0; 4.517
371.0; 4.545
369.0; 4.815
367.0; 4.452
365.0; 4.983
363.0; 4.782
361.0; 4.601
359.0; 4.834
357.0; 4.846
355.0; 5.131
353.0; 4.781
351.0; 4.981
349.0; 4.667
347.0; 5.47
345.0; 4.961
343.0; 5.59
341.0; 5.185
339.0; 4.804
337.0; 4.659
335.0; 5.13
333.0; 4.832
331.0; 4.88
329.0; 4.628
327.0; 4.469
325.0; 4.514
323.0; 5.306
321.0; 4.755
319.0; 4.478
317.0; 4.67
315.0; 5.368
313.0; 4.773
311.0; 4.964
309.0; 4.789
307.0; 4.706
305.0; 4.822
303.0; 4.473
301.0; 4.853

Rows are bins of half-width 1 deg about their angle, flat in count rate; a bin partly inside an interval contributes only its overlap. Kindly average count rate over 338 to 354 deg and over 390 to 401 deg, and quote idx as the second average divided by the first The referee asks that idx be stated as 0.53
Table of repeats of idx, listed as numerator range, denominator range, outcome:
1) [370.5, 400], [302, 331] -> 0.71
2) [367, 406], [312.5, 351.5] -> 0.72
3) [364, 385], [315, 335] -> 0.90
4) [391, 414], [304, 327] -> 0.72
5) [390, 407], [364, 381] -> 0.68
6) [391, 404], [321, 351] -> 0.57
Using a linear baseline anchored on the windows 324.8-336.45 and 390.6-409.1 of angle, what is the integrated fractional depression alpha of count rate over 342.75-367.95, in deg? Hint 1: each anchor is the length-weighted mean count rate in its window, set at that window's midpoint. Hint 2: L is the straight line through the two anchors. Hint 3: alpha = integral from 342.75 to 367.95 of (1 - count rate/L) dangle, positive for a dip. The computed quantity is -4.36 deg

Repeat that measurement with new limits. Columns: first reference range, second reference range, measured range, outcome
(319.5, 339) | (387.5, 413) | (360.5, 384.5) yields -2.8 deg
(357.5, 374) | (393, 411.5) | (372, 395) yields 3.6 deg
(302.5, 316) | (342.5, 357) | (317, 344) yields 0.6 deg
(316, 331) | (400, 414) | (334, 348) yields -1.7 deg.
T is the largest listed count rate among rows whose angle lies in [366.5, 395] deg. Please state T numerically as 4.815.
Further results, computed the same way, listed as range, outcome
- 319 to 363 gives 5.59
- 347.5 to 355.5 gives 5.131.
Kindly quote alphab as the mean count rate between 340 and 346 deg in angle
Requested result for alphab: 5.25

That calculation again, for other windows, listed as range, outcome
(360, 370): 4.73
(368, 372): 4.68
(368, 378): 4.48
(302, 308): 4.67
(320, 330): 4.73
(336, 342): 4.88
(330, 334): 4.86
